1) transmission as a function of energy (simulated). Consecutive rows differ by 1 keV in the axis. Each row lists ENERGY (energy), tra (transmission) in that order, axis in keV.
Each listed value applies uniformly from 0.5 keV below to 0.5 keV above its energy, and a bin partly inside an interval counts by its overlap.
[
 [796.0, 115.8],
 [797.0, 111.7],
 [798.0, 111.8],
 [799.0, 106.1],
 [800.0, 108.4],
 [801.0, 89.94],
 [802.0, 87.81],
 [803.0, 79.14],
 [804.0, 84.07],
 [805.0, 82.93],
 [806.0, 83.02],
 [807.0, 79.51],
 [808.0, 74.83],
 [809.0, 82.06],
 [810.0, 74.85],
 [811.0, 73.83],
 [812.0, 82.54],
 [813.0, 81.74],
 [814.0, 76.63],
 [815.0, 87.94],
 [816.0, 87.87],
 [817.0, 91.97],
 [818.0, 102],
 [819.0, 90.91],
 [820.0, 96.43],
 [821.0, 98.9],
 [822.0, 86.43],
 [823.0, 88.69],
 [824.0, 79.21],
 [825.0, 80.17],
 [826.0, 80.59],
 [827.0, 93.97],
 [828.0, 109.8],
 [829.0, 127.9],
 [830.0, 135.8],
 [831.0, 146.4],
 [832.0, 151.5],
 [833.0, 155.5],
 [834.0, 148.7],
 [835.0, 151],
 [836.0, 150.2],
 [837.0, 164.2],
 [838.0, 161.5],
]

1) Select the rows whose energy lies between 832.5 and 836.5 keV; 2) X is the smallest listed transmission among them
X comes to 148.7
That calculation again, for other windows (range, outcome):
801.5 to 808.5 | 74.83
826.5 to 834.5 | 93.97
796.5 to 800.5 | 106.1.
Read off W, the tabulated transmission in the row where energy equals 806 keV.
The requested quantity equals 83.02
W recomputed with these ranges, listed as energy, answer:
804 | 84.07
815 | 87.94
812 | 82.54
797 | 111.7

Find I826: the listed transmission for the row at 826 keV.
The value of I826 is 80.59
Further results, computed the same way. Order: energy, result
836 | 150.2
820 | 96.43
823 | 88.69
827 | 93.97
